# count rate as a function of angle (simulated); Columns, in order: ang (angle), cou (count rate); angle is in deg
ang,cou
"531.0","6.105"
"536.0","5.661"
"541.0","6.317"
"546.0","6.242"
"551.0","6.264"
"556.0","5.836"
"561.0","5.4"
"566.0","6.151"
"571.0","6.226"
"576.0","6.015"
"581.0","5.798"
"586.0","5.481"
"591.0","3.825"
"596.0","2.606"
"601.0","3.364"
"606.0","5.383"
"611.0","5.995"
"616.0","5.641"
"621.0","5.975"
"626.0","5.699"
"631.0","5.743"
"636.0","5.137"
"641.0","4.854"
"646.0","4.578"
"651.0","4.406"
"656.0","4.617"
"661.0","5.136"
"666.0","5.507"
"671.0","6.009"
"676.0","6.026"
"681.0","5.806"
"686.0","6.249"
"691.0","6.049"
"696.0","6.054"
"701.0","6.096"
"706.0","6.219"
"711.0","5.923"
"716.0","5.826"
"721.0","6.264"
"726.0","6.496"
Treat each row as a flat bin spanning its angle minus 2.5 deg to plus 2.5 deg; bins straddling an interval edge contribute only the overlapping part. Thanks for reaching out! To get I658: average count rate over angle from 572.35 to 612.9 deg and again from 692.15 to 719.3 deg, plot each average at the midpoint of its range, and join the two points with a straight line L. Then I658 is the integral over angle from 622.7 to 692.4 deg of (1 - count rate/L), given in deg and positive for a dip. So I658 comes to 1.4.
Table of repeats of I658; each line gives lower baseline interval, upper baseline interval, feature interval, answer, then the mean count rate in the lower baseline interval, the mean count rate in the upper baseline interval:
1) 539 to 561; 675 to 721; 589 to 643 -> 10.0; 6.07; 6.04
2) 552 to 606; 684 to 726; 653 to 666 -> 1.7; 5.12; 6.11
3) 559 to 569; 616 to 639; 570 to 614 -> 6.2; 5.82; 5.62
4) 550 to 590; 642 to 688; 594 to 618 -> 4.3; 5.8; 5.34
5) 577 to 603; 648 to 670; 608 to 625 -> -4.7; 4.34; 4.98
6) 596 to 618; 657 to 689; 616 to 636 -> -2.5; 4.8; 5.74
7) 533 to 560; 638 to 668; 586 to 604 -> 6.1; 6.03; 4.84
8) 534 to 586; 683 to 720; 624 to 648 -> 3.3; 5.97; 6.06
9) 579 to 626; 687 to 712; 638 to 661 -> 3.4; 4.93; 6.09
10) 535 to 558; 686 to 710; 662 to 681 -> 1.0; 6.1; 6.11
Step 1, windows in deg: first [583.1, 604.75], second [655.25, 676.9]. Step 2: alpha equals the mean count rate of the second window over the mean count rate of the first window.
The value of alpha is 1.4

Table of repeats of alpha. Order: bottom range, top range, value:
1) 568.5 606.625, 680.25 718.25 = 1.26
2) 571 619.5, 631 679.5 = 1.04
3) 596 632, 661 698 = 1.14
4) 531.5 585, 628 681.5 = 0.88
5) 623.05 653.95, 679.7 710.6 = 1.20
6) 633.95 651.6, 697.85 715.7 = 1.27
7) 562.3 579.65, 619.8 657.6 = 0.84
